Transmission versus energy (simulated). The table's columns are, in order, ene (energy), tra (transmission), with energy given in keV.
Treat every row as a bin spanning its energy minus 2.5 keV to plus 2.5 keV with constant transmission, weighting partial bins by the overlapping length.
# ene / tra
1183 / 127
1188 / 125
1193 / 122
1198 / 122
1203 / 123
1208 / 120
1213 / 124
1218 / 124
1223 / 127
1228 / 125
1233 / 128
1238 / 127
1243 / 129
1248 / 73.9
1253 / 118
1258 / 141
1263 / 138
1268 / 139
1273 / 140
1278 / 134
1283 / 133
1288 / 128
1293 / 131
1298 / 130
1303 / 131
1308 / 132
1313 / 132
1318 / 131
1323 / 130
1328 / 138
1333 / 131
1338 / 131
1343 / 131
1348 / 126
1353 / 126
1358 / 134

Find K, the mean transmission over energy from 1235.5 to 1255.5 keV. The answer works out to 112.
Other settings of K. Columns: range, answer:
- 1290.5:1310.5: 131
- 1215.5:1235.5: 126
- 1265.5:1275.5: 140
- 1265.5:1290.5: 135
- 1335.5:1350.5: 129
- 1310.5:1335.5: 132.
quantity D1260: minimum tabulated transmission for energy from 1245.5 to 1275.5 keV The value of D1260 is 73.9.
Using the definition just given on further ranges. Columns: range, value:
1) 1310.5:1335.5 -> 130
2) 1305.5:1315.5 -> 132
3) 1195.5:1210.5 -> 120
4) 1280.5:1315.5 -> 128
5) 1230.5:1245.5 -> 127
